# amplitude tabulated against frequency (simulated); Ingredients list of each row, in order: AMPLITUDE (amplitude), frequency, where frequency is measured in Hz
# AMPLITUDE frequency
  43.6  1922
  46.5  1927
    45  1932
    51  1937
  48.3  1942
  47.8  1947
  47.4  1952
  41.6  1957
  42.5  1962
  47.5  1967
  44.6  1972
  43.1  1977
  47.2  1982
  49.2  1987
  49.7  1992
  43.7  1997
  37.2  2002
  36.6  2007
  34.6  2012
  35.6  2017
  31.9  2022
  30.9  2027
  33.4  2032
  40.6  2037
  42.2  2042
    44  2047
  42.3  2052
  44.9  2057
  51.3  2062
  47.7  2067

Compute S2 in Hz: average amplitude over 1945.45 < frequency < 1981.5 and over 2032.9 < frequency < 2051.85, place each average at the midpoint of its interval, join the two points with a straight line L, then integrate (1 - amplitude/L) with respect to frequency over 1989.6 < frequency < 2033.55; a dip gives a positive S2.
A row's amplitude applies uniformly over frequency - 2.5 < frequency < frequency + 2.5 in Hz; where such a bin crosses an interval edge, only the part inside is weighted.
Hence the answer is 5.96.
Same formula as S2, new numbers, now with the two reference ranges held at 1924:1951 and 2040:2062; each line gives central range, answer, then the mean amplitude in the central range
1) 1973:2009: 1.66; 43.9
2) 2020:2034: 4.03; 32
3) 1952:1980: 1.53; 44.2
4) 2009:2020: 2.51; 35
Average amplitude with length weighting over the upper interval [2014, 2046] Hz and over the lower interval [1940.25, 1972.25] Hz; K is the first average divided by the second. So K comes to 0.79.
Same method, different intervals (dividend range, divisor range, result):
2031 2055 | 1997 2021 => 1.12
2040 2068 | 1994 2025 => 1.23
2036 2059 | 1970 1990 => 0.93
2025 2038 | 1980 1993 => 0.71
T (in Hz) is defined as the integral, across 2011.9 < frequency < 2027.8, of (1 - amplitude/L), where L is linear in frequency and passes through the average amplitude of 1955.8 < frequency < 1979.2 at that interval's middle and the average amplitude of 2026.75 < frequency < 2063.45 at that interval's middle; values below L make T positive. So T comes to 3.40 Hz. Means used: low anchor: 44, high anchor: 41.5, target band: 33.3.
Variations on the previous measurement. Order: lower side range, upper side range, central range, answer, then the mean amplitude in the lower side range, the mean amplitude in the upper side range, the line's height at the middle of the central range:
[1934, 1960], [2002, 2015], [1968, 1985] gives -1.5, 47.1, 35.9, 41.7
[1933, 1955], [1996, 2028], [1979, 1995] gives -3.2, 48.2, 35.6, 40.3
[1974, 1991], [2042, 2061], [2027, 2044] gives 2.8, 46.7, 44.1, 44.7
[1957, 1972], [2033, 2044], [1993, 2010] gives 1.0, 44.4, 40.3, 42.3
